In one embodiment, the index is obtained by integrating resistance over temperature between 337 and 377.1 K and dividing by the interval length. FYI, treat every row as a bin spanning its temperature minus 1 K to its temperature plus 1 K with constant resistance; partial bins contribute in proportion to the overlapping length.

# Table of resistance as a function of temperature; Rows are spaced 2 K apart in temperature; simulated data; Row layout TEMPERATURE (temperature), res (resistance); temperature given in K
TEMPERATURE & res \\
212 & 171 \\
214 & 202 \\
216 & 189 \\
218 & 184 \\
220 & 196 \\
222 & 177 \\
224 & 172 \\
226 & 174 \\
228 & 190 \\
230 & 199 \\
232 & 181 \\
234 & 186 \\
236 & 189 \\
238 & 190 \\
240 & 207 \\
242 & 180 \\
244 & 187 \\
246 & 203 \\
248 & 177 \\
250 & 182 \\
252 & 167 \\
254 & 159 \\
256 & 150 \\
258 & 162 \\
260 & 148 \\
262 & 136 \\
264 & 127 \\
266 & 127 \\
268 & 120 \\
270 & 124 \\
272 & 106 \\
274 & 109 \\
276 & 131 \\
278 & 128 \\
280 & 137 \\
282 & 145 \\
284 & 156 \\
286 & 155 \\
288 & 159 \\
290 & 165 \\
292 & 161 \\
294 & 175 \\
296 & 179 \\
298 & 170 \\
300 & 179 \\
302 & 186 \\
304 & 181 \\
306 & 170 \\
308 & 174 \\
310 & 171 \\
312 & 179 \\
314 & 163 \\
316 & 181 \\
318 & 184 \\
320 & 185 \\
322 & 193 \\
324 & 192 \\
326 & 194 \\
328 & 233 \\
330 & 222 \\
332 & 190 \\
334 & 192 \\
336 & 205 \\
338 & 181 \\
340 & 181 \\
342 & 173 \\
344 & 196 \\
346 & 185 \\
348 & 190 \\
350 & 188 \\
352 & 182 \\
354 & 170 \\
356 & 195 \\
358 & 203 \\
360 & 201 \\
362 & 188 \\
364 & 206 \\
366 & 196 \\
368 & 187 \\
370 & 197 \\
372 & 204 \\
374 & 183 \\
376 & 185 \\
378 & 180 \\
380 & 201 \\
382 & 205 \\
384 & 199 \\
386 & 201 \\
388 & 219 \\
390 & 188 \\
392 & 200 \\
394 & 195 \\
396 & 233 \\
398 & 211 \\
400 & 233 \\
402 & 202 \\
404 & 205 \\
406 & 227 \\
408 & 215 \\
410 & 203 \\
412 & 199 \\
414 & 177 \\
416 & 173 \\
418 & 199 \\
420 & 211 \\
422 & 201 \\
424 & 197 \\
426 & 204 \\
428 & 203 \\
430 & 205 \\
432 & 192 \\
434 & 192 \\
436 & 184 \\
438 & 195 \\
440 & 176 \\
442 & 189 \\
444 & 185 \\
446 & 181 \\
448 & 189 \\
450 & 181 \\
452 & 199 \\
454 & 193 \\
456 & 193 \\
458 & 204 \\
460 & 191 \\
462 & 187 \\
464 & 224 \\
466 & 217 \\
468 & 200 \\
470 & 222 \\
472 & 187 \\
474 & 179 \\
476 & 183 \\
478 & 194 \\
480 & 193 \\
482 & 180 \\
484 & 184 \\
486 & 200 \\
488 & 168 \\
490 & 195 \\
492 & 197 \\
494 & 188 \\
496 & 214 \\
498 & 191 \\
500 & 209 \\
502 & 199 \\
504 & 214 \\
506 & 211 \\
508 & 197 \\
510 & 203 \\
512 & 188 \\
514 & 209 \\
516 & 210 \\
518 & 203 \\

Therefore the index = 190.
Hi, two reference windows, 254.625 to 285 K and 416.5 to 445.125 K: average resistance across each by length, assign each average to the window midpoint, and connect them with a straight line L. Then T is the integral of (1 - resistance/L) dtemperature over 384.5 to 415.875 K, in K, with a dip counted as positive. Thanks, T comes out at -3.9 K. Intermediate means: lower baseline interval 134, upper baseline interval 195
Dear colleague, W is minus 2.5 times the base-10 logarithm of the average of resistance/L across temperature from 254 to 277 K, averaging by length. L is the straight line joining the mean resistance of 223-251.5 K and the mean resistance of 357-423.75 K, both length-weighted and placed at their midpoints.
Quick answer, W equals 0.39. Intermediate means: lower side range 187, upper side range 201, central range 132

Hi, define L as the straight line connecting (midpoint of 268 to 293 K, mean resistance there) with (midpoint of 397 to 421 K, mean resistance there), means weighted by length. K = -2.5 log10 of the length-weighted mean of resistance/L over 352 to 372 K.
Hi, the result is -0.076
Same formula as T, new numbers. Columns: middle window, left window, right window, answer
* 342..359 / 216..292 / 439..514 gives -1.10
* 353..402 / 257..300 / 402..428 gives -3.60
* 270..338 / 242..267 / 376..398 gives 2.44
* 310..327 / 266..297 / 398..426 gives -2.45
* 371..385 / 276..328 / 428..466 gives -0.86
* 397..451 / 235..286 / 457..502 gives -3.60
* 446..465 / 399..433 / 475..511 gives 0.39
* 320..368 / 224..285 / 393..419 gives -1.77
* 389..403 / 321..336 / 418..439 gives -0.64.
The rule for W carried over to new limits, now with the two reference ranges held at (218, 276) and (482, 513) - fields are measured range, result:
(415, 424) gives -0.053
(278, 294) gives 0.109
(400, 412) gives -0.144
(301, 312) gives -0.026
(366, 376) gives -0.068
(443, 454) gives 0.017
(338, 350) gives -0.046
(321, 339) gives -0.144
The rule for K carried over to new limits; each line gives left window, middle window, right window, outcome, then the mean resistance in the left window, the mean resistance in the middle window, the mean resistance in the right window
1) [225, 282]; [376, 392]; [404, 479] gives -0.075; 160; 198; 196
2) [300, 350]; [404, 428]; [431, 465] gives -0.058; 187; 201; 191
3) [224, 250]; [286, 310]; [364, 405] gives 0.128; 188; 172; 201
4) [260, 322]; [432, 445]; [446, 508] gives 0.002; 156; 187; 196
